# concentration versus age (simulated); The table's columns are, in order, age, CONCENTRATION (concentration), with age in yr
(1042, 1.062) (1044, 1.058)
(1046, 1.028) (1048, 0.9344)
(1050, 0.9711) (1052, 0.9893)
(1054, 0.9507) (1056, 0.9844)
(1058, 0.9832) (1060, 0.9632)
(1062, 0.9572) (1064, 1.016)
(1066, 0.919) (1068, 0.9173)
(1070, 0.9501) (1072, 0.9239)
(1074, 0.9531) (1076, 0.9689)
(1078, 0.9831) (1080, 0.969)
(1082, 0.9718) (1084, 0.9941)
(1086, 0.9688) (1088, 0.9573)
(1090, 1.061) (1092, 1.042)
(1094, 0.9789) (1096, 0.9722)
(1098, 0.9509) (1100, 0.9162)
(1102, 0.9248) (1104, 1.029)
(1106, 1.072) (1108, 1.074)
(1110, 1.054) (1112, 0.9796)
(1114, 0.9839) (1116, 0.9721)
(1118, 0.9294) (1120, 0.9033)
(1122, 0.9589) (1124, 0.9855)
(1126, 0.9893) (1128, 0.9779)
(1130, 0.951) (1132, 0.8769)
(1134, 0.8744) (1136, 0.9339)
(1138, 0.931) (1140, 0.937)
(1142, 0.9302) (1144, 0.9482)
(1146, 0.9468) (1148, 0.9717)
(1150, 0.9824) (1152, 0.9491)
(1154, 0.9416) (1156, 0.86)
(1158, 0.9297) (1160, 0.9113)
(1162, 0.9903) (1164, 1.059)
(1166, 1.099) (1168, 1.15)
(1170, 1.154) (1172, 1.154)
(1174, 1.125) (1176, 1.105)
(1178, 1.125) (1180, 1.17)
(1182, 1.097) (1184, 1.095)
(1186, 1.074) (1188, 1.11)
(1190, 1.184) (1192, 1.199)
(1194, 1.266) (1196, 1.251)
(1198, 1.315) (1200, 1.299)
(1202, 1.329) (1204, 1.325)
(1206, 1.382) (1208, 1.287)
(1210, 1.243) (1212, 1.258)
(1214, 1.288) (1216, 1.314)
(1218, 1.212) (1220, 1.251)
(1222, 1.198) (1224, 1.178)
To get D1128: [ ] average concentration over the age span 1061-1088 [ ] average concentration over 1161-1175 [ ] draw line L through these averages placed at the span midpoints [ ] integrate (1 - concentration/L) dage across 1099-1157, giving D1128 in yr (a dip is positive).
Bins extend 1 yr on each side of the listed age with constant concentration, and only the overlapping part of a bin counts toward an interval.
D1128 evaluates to 4.7 yr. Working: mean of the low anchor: 0.961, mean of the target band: 0.958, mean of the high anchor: 1.1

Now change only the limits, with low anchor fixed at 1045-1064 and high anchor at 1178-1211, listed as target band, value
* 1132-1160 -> 5.09 yr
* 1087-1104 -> 1.13 yr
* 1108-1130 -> 2.27 yr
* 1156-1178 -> 2.15 yr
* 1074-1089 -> 0.75 yr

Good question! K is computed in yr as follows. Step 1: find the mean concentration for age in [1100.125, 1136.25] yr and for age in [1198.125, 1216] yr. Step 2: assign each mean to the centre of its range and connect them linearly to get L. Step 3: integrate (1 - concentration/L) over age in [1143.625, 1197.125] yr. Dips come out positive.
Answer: 4.45 yr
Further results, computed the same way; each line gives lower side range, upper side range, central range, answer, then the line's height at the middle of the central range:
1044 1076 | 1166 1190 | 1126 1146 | 2.5 yr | 1.07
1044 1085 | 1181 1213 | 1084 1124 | 2.3 yr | 1.05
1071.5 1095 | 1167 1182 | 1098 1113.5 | 0.3 yr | 1.02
